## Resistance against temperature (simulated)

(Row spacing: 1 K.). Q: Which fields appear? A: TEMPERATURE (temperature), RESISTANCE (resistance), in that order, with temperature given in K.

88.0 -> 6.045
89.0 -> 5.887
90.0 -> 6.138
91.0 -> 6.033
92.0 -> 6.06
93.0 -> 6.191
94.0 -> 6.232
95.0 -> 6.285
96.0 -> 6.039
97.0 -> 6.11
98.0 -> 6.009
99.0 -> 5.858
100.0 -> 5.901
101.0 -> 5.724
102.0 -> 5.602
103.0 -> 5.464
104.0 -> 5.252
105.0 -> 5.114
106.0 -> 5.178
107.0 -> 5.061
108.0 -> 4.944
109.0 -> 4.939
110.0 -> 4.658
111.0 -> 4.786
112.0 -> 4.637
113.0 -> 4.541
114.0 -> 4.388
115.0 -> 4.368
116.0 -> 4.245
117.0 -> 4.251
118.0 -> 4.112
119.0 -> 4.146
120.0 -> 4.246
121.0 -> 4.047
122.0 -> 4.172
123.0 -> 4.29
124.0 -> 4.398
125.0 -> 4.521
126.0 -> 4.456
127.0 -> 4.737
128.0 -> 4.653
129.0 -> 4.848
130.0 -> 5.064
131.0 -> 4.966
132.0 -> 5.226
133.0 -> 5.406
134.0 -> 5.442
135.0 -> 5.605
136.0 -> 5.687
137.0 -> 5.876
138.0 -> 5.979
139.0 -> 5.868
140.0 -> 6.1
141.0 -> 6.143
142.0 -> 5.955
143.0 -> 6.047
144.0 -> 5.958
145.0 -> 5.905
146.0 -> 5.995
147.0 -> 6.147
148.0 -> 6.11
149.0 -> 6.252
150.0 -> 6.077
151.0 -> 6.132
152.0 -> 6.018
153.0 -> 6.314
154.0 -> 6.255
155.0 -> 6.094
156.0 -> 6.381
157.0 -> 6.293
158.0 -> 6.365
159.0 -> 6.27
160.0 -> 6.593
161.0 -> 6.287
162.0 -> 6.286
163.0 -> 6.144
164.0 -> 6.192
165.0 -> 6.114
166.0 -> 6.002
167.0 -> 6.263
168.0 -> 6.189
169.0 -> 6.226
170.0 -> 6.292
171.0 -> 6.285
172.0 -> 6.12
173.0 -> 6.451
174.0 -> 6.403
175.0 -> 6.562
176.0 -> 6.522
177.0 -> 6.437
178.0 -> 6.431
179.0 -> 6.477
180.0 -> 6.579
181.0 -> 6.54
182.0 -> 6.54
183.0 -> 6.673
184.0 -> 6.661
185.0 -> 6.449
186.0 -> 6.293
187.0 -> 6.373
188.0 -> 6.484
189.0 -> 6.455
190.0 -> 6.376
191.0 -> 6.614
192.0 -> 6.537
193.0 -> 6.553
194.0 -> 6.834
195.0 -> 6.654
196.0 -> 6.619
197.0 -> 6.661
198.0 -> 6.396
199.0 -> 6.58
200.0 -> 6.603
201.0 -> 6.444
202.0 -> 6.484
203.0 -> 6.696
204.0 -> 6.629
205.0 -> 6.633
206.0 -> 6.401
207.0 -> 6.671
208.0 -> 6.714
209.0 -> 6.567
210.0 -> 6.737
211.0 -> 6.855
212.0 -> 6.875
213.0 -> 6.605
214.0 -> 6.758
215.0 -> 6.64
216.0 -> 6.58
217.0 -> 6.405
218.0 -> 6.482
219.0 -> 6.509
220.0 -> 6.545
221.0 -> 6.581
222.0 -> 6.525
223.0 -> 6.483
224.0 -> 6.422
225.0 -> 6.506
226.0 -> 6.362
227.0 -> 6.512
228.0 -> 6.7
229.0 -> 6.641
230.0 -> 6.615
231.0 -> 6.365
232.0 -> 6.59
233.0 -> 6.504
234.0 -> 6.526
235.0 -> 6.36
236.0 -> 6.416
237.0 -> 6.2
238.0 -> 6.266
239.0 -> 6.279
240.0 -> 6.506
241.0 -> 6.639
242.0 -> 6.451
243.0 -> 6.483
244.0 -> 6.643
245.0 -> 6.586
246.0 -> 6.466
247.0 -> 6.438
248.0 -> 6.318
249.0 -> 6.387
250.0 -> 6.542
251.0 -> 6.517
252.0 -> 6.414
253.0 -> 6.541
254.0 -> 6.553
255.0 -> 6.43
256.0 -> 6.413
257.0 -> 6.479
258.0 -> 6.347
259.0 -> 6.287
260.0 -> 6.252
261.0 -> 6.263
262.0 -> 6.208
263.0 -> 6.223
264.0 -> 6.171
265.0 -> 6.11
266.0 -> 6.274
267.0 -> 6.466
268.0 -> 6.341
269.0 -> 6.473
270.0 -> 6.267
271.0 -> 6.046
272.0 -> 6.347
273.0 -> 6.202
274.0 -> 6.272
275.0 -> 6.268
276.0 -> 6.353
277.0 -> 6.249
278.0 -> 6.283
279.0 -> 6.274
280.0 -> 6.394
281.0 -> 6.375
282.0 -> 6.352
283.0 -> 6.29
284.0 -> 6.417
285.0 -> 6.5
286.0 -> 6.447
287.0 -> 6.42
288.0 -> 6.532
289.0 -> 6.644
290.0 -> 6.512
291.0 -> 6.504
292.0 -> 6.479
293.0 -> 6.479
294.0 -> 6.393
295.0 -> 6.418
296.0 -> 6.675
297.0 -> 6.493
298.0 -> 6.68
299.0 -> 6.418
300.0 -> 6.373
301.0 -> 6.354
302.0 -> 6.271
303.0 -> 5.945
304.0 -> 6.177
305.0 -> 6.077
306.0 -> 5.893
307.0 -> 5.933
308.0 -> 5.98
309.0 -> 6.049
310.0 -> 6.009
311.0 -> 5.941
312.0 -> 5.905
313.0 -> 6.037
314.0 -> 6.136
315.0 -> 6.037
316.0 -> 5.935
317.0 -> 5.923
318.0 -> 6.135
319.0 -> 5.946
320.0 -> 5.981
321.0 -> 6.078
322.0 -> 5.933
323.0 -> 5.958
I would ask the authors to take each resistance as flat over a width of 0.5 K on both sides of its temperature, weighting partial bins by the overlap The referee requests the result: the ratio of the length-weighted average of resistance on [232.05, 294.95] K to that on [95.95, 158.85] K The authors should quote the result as 1.19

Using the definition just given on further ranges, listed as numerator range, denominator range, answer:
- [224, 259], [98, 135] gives 1.33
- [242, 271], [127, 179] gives 1.06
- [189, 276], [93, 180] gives 1.15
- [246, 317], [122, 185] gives 1.06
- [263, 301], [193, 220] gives 0.96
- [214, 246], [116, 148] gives 1.26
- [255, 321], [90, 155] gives 1.17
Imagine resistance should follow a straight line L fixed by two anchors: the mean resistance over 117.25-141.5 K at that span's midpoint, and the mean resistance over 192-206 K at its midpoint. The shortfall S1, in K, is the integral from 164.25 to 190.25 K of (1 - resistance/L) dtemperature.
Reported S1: -1.3 K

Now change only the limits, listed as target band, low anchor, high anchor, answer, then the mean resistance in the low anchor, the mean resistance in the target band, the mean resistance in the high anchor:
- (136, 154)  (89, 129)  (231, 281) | -2.2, 5.08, 6.05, 6.37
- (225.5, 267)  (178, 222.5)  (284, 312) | 0.2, 6.57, 6.42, 6.31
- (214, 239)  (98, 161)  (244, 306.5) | -1.9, 5.37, 6.49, 6.37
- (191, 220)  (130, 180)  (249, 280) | -1.9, 6.1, 6.61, 6.33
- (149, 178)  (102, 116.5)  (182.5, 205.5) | -1.6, 4.85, 6.27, 6.55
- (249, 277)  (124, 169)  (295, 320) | -1.3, 5.83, 6.33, 6.14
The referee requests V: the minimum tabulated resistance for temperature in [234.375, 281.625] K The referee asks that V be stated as 6.046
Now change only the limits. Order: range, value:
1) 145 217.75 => 5.905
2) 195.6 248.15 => 6.2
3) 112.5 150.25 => 4.047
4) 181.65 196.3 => 6.293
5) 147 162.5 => 6.018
